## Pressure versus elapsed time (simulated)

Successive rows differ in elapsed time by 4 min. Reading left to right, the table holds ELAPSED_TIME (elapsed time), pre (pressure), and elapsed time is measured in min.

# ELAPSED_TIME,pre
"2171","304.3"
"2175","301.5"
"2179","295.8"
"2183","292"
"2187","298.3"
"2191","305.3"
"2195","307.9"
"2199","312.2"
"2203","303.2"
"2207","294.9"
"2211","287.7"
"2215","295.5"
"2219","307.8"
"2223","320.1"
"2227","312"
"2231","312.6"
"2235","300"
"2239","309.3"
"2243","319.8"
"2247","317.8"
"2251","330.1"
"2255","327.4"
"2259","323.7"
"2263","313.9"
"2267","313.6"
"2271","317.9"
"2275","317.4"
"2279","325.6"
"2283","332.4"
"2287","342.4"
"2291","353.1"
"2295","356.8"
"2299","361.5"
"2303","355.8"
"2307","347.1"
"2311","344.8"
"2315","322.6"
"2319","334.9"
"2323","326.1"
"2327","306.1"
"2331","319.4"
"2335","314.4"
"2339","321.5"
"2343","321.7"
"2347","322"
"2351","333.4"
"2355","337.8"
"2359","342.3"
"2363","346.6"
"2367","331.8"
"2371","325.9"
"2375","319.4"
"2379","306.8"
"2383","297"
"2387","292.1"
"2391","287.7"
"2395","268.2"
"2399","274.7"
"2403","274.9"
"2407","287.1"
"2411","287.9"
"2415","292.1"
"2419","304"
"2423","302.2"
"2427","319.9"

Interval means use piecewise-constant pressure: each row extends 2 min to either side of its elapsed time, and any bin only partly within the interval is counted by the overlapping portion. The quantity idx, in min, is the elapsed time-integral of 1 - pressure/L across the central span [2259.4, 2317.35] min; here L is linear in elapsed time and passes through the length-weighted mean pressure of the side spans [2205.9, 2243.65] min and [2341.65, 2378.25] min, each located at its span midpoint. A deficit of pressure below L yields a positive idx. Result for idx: -3.3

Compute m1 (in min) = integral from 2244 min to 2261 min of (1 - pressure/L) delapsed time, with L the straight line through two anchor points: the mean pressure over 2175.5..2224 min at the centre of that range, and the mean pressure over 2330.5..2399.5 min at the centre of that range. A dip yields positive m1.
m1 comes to -1.0 min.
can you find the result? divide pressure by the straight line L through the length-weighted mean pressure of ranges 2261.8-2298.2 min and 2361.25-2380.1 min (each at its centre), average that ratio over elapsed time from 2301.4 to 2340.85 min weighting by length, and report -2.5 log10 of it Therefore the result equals 0.00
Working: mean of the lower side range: 332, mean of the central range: 329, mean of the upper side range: 327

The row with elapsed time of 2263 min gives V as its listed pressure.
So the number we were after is 313.9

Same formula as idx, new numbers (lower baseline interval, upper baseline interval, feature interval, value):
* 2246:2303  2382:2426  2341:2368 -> -2.5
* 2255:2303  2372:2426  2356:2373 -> -1.8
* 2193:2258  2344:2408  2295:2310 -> -2.2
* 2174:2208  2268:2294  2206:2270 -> 1.1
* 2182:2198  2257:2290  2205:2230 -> 0.5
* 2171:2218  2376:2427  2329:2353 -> -2.3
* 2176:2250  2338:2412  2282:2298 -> -2.1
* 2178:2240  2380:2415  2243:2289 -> -4.0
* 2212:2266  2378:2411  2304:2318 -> -1.8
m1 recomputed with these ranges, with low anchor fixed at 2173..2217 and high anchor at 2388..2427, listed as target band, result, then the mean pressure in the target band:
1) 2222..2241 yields -0.8 min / 310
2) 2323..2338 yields -1.2 min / 316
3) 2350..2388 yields -4.4 min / 324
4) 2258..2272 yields -1.0 min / 317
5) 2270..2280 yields -0.8 min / 320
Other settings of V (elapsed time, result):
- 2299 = 361.5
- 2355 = 337.8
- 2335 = 314.4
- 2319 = 334.9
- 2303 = 355.8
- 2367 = 331.8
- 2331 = 319.4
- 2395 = 268.2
